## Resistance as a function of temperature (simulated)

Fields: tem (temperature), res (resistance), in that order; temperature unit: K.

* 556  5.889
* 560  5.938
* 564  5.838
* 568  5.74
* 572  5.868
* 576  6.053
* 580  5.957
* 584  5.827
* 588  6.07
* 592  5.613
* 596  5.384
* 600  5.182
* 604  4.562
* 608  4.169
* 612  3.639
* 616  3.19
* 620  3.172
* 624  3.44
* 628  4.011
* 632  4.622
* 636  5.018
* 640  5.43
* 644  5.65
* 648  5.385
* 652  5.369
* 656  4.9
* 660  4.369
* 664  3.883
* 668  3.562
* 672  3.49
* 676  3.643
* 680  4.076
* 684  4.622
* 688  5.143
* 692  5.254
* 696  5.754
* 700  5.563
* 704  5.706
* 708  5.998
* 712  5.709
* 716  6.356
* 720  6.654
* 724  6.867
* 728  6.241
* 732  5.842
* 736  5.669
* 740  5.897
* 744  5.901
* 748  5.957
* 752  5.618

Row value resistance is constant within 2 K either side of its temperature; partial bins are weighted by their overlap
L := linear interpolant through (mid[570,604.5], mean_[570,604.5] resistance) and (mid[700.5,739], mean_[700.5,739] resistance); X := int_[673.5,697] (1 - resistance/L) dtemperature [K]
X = 5.1 K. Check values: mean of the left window 5.66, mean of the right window 6.09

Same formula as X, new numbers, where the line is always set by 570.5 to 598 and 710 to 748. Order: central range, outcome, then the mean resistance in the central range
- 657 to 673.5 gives 5.7 K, 3.9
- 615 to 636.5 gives 7.4 K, 3.86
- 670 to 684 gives 5.0 K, 3.86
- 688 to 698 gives 1.0 K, 5.43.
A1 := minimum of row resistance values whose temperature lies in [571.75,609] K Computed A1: 4.169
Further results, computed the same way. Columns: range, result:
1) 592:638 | 3.172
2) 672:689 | 3.49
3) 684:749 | 4.622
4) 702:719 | 5.706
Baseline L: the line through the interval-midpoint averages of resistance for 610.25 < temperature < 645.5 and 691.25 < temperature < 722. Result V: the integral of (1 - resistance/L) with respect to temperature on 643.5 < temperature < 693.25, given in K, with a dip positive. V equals 5.2 K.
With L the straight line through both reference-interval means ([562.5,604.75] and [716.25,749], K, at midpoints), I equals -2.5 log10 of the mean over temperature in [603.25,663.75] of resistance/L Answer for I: 0.30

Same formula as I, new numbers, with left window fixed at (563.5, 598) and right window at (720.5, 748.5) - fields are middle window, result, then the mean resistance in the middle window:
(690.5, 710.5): 0.07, 5.67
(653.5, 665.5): 0.32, 4.45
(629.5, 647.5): 0.15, 5.16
